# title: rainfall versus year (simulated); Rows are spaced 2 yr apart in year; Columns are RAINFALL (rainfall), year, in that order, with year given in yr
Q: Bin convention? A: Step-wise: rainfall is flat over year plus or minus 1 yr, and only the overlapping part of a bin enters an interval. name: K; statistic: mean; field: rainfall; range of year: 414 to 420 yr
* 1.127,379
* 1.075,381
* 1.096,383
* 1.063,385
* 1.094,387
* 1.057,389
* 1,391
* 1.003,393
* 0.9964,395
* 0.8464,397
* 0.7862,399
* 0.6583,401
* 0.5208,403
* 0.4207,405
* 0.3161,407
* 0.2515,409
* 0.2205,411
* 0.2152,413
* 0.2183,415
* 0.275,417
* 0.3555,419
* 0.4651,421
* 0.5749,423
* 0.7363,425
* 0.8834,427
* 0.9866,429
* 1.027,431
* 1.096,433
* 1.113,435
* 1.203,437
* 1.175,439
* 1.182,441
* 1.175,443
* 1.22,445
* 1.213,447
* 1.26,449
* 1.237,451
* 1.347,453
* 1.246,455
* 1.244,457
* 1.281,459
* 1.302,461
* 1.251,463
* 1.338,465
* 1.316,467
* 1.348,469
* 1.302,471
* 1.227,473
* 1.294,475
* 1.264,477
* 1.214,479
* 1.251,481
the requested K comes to 0.283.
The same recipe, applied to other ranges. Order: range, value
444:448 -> 1.22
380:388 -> 1.08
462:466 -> 1.29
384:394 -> 1.04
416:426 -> 0.481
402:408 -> 0.419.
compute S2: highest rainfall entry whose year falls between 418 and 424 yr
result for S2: 0.5749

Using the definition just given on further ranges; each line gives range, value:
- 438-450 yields 1.26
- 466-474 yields 1.348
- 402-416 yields 0.5208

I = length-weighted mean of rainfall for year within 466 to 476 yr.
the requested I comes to 1.3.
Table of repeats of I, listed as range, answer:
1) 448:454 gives 1.28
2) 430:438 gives 1.11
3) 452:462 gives 1.28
